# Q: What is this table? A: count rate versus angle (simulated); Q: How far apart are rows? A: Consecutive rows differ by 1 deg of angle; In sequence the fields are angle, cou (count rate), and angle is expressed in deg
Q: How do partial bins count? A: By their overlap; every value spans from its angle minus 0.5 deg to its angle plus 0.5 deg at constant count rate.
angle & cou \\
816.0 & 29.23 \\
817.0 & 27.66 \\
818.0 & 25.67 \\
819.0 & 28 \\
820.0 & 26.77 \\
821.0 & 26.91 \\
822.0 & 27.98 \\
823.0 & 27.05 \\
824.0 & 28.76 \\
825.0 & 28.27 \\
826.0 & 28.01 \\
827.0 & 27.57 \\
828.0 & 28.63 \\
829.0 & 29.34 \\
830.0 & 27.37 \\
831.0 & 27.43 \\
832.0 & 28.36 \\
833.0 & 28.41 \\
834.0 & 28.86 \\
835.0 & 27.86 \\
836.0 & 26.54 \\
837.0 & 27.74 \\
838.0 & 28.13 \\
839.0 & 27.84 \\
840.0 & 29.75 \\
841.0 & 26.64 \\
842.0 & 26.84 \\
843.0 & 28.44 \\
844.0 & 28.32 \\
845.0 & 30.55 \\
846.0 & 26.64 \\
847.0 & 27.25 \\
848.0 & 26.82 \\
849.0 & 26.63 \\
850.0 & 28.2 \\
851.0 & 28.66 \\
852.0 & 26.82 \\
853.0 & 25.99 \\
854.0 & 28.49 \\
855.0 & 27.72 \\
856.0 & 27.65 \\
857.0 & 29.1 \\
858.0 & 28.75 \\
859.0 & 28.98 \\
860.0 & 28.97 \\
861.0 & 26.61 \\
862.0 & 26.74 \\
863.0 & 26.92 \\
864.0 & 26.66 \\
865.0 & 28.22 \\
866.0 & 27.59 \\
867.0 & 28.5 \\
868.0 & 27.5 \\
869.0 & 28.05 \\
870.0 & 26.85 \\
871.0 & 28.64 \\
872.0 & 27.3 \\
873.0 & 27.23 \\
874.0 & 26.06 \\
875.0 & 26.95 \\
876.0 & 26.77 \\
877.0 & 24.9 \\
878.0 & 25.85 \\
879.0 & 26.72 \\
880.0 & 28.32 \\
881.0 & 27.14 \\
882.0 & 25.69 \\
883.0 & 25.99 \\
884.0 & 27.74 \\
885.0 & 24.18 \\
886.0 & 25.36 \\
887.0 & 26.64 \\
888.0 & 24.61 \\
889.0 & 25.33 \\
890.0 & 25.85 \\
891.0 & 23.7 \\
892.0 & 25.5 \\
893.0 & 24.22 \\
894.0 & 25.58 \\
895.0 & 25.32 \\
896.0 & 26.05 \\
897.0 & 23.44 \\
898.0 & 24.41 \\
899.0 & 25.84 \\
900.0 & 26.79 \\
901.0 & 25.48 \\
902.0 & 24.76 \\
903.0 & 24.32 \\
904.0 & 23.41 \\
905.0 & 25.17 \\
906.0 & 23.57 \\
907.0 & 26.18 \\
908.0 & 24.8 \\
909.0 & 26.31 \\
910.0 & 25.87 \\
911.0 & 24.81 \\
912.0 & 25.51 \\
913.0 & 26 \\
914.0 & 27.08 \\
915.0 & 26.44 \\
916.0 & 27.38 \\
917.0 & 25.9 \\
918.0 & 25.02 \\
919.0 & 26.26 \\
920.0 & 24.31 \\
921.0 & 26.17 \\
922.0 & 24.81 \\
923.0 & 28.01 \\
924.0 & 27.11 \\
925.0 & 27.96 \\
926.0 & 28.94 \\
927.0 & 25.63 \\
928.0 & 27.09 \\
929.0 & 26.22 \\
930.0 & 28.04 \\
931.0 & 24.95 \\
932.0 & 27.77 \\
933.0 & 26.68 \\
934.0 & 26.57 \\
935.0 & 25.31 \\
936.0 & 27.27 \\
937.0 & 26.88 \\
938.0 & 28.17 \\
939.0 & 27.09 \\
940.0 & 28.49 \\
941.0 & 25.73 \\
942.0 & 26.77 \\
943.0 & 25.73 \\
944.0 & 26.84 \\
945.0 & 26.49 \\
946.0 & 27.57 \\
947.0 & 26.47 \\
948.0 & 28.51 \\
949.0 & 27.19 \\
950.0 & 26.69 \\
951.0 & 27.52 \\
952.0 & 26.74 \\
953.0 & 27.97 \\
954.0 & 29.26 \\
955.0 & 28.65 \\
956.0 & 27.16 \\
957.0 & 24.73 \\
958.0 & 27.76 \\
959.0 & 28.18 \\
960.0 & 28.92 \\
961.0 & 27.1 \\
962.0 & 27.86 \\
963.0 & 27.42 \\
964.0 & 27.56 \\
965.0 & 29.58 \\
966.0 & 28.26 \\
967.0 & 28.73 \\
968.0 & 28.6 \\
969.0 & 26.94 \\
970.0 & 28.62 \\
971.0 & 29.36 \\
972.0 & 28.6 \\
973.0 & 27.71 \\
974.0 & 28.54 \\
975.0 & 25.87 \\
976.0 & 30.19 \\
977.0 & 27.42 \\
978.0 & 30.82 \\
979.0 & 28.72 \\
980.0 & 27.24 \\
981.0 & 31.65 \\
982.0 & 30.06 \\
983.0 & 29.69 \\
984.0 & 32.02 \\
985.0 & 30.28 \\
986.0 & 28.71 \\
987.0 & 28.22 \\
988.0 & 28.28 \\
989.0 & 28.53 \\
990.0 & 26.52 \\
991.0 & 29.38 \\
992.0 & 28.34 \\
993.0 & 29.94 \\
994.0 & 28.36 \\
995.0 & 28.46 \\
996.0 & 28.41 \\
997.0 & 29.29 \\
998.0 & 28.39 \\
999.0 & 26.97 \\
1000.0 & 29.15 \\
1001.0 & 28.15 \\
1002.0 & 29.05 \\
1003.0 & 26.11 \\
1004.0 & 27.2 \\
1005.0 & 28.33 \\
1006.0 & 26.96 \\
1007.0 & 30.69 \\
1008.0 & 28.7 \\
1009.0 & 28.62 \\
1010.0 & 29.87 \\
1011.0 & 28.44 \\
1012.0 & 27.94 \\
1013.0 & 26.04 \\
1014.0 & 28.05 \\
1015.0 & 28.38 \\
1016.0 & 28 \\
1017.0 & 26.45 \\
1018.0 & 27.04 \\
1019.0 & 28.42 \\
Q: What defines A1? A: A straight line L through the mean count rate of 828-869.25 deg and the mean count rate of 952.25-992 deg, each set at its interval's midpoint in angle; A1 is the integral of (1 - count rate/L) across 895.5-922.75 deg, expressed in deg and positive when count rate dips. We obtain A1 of 2.6 deg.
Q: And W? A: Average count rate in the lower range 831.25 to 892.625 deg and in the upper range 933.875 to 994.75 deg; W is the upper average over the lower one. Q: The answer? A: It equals 1.0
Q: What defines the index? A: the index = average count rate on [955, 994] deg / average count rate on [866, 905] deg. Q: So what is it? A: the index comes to 1.10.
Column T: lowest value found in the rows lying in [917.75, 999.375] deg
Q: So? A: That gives 24.31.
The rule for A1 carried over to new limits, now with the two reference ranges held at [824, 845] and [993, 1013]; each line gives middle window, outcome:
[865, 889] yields 1.2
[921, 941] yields 0.9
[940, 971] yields 0.8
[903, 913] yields 1.1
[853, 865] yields 0.1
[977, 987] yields -0.5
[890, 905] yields 1.7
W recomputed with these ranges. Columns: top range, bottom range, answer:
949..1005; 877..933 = 1.10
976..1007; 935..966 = 1.05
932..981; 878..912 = 1.09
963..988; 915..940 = 1.08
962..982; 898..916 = 1.12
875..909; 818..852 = 0.91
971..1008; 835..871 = 1.03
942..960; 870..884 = 1.02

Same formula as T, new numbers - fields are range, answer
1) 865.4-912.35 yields 23.41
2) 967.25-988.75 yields 25.87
